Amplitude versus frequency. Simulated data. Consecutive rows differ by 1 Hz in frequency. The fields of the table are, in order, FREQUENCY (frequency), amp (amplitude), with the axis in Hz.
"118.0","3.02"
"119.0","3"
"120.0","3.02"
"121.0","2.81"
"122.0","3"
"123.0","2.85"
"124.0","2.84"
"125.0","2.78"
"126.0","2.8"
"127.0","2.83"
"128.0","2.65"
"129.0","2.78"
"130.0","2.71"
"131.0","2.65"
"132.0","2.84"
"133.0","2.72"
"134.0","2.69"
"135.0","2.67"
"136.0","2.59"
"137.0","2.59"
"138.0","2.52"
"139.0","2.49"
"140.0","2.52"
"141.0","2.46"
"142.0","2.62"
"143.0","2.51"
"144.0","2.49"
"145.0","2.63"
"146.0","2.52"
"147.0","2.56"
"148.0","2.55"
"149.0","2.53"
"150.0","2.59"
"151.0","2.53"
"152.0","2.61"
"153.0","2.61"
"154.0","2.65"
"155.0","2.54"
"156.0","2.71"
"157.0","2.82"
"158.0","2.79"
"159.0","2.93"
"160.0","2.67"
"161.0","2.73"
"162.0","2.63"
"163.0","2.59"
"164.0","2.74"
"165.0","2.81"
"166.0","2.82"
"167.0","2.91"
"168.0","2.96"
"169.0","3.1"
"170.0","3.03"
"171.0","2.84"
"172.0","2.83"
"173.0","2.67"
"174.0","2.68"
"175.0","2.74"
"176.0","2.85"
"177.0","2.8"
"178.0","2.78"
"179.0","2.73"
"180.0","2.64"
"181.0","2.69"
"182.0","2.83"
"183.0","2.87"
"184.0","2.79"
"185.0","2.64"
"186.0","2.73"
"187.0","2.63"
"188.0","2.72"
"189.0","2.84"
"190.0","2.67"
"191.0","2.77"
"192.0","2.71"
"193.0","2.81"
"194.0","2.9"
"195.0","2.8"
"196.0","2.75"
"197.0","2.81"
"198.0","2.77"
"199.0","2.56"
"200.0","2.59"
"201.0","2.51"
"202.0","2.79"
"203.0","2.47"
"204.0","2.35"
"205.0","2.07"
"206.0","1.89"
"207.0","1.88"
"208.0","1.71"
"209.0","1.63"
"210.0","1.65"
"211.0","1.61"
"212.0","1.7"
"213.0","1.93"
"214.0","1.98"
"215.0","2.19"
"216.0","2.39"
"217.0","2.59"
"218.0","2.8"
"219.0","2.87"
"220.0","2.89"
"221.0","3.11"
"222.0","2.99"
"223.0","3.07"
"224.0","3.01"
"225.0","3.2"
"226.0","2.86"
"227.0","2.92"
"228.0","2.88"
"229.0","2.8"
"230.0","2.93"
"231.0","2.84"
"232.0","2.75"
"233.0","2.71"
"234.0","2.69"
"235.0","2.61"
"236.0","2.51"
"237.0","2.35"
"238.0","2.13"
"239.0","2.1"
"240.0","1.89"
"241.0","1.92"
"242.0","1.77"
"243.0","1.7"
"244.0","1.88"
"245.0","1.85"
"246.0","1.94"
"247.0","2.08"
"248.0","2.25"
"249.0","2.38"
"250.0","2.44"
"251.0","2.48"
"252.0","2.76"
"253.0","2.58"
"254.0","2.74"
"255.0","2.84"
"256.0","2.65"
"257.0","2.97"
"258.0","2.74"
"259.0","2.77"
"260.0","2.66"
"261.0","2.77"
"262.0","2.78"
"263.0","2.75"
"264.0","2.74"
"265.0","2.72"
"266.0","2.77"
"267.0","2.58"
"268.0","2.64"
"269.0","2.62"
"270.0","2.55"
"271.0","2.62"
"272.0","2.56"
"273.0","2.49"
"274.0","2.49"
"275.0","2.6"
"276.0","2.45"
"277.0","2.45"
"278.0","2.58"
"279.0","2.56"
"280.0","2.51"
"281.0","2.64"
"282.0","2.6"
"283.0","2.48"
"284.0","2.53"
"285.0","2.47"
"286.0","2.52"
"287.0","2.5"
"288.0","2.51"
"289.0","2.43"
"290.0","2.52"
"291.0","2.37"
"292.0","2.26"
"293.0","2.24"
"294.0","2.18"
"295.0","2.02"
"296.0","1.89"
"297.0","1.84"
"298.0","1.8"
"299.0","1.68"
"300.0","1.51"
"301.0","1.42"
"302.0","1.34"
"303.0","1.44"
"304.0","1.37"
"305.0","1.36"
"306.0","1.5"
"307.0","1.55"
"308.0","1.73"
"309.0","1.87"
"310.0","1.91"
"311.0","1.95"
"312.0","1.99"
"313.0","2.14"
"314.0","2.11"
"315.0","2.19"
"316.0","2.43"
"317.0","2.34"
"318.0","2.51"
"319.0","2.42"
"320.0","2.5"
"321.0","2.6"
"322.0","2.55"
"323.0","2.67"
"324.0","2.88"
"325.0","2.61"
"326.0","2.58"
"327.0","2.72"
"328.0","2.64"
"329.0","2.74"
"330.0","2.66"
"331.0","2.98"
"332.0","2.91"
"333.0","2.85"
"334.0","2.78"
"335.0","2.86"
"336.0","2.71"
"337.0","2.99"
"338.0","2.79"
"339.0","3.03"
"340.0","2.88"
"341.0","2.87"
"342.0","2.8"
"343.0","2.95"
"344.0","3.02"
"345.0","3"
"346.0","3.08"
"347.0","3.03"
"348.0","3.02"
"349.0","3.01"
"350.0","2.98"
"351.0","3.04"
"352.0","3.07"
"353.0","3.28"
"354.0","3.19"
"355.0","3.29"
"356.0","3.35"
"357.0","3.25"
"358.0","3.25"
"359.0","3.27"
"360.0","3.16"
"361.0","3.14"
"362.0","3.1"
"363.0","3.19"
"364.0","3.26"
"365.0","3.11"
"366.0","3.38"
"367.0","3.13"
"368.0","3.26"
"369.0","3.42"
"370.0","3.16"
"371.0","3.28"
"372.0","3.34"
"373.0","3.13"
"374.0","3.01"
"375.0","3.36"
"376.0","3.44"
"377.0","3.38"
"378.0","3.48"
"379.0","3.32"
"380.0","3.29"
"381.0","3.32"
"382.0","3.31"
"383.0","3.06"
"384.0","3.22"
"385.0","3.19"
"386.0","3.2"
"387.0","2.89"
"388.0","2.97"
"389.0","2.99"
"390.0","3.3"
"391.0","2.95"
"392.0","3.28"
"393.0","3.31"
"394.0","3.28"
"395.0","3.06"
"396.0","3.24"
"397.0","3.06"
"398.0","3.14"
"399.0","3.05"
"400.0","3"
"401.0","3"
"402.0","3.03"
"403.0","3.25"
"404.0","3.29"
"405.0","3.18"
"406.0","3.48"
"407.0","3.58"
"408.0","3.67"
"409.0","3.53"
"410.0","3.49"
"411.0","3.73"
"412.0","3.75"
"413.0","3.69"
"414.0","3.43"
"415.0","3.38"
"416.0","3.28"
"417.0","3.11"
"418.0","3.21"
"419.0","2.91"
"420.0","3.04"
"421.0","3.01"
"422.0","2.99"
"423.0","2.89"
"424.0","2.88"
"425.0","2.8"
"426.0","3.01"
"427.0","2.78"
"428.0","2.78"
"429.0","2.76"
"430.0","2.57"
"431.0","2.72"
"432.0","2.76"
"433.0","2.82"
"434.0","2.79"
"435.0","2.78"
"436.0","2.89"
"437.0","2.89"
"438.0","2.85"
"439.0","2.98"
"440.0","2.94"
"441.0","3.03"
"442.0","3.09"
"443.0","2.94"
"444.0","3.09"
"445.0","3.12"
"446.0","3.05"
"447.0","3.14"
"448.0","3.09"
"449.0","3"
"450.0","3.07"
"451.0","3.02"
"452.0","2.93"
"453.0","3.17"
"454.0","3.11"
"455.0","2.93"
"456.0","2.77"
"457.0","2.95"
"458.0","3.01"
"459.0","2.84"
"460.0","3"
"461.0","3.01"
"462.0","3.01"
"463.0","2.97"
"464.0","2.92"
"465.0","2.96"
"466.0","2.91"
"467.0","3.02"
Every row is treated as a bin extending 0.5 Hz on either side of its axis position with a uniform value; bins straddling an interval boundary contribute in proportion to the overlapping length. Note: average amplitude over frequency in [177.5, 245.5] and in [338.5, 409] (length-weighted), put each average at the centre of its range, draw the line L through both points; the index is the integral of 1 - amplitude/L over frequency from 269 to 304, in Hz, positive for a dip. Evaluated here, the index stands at 6.9 Hz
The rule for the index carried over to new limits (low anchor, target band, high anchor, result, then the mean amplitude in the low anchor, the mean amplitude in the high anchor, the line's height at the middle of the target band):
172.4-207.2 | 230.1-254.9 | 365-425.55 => 4.23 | 2.66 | 3.23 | 2.8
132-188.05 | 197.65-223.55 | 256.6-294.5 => 2.89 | 2.7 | 2.57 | 2.64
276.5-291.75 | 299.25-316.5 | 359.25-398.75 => 6.01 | 2.51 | 3.21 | 2.68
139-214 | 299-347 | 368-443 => 8.96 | 2.59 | 3.14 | 2.94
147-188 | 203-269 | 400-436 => 8.96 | 2.74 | 3.12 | 2.84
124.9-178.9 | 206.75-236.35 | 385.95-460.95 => 2.83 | 2.7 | 3.08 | 2.79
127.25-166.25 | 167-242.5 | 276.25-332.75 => -2.50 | 2.64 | 2.25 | 2.5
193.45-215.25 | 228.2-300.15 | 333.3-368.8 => 4.02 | 2.25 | 3.07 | 2.59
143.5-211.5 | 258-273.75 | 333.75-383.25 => 1.12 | 2.62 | 3.14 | 2.87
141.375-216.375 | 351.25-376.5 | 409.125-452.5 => -2.72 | 2.58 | 3.04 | 2.92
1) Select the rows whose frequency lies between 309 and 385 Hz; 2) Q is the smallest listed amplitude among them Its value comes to 1.87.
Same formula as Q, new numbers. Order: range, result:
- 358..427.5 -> 2.78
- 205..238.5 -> 1.61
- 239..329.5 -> 1.34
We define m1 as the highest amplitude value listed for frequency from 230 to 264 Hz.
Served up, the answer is 2.97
